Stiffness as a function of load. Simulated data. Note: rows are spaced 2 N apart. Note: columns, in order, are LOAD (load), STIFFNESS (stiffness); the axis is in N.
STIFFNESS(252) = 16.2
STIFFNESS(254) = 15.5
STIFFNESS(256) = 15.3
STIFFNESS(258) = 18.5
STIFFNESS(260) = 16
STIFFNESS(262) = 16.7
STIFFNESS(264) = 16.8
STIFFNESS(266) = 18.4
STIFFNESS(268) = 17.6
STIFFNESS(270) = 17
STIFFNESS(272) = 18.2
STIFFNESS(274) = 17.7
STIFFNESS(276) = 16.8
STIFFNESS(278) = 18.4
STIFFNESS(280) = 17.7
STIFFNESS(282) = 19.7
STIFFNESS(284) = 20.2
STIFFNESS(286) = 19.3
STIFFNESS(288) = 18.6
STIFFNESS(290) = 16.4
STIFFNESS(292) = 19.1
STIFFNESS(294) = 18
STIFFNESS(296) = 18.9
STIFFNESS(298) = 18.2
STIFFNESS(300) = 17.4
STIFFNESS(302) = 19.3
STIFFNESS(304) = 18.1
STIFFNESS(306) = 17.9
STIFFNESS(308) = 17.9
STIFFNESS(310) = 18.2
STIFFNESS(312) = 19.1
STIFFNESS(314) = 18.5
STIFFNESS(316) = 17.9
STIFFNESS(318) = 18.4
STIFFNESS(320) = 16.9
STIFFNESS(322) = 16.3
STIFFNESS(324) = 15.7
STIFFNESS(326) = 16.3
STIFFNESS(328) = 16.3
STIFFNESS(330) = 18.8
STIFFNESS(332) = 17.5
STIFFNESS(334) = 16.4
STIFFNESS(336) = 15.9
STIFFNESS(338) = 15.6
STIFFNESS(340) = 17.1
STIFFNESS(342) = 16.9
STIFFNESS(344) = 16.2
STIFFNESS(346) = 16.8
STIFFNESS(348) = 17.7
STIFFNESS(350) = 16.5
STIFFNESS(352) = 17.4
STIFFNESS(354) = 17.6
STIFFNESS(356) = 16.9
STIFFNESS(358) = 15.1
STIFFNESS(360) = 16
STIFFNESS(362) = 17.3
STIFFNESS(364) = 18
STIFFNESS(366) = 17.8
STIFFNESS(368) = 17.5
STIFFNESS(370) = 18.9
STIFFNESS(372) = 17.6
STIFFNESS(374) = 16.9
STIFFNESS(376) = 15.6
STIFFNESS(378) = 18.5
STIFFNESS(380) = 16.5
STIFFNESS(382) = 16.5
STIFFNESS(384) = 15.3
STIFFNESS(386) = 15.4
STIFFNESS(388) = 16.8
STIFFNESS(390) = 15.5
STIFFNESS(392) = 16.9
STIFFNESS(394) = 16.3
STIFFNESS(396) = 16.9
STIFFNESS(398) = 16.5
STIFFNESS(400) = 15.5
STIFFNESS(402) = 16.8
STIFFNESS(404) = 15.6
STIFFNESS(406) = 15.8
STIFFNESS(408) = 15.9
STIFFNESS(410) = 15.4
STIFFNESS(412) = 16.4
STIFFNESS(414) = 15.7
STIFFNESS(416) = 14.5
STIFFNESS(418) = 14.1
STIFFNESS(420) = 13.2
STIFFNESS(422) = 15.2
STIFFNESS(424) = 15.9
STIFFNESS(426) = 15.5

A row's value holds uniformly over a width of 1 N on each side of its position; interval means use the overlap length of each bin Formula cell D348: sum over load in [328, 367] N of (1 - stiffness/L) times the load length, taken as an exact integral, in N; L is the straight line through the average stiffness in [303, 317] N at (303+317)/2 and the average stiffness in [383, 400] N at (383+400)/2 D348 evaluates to 0.8 N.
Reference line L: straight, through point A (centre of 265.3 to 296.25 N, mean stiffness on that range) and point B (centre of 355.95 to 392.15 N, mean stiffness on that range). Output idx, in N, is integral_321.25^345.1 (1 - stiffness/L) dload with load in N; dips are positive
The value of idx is 1.1 N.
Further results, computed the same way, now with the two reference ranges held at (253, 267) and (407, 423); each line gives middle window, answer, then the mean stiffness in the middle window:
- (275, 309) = -4.1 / 18.3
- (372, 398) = -1.9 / 16.5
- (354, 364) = -0.6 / 16.6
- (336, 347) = -0.4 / 16.5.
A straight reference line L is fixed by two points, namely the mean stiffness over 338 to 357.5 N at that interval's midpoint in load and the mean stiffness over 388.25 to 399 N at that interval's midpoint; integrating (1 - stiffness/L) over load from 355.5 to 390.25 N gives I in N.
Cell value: -0.3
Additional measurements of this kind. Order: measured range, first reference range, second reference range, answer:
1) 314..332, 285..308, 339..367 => 0.5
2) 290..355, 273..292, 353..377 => 1.1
